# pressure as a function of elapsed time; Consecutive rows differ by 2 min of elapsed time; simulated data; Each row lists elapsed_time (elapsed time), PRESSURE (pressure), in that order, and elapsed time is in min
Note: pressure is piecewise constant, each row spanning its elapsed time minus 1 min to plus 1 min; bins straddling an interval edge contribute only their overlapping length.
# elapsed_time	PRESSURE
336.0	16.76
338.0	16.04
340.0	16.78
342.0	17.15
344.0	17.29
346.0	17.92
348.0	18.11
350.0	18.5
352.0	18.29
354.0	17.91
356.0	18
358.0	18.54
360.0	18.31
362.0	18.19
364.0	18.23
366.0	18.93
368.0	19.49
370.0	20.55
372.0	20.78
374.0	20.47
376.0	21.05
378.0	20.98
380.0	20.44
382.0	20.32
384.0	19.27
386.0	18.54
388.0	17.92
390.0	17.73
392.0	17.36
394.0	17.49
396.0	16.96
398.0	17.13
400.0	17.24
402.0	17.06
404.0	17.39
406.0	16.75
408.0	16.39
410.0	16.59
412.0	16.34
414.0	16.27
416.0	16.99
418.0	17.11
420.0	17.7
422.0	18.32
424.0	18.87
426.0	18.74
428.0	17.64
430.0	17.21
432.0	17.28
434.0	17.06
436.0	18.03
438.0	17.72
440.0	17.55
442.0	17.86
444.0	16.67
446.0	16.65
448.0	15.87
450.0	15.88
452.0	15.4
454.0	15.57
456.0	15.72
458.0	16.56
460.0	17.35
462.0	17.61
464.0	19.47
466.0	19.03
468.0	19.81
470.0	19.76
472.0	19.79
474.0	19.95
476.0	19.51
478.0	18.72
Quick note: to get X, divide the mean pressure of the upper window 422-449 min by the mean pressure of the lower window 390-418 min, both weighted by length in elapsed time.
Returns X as 1.0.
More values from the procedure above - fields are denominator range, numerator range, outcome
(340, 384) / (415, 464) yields 0.91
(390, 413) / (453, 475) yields 1.07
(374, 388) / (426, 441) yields 0.88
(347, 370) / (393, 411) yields 0.92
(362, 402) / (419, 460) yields 0.90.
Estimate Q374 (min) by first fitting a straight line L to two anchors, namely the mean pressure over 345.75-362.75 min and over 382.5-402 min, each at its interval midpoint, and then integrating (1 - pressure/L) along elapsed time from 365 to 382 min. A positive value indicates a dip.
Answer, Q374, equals -2.2 min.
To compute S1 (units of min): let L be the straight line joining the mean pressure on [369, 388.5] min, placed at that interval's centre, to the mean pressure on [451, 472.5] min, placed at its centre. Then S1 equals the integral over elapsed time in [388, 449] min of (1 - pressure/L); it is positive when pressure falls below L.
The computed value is 5.4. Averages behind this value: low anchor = 20.1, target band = 17.3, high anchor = 17.8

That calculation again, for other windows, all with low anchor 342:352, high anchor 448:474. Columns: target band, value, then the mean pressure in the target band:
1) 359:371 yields -0.7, 18.9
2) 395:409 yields 0.6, 17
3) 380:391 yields -0.7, 18.9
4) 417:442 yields 0.0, 17.8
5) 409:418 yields 0.6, 16.6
